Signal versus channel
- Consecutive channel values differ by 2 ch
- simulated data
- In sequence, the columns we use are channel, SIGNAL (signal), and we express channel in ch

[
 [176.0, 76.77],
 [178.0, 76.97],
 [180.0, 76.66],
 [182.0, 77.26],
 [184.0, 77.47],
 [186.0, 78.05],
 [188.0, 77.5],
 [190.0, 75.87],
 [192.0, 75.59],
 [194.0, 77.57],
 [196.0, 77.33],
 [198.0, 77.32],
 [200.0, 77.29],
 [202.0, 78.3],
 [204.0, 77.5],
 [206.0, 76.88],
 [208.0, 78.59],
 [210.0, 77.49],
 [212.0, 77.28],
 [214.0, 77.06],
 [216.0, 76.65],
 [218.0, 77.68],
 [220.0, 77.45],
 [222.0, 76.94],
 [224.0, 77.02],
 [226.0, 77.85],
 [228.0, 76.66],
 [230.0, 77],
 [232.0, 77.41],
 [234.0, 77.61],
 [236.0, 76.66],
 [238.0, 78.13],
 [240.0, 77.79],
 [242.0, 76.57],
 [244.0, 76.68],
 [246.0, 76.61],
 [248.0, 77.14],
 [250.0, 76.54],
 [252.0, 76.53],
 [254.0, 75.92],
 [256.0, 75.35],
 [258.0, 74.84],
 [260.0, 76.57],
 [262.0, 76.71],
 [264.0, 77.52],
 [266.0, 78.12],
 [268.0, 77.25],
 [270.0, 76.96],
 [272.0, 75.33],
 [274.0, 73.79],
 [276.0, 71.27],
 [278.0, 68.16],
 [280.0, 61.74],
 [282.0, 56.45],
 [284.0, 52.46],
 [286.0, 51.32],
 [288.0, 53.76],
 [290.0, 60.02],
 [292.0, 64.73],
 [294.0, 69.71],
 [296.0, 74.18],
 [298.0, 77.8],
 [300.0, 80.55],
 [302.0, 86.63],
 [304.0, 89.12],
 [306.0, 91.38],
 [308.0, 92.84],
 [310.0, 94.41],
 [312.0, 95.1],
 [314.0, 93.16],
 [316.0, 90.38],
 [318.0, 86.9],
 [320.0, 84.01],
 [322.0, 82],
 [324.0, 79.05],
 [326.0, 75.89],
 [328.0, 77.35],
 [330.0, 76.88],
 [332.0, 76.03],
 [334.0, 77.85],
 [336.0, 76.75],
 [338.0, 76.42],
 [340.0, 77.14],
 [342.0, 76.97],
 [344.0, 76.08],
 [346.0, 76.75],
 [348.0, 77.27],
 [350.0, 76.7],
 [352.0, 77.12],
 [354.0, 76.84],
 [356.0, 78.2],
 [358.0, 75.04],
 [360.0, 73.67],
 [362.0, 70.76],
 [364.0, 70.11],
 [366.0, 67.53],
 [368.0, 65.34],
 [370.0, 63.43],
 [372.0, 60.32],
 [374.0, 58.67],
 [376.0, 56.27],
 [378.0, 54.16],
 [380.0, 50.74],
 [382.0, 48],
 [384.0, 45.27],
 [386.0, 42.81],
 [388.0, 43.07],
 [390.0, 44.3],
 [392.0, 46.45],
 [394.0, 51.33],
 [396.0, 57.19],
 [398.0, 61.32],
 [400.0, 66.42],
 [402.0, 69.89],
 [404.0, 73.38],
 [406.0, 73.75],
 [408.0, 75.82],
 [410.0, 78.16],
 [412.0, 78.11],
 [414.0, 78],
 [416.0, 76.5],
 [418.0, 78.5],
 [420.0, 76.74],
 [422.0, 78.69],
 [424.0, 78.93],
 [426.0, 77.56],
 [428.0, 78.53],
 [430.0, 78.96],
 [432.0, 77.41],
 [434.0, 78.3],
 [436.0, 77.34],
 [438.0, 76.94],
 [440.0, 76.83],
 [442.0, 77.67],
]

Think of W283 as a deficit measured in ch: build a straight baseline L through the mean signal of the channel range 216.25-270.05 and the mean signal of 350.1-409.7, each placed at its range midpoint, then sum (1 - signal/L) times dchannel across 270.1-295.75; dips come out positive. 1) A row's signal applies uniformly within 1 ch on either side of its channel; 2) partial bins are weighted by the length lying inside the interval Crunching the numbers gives 3.07 ch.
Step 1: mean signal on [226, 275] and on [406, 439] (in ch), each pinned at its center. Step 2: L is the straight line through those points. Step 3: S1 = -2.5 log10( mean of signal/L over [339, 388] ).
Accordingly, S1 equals 0.17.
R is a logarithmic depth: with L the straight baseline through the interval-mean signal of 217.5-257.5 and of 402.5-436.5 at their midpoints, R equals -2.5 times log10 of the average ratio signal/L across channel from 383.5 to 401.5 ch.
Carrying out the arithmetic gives 0.44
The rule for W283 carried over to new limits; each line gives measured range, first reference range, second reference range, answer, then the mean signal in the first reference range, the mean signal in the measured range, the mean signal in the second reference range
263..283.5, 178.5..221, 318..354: 1.7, 77.3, 71.2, 77.9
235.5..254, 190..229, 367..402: -1.1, 77.3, 76.9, 54.3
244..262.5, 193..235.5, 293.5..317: 1.2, 77.4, 76.3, 86.6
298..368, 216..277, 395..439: -4.1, 76.6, 80.1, 74.8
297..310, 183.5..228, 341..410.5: -3.2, 77.3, 87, 64.4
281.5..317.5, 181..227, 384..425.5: -2.5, 77.3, 76.8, 66.1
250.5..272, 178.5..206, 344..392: -1.5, 77.2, 76.5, 63.1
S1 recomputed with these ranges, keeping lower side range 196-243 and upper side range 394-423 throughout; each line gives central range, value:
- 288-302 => 0.06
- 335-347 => -0.04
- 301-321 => -0.20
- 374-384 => 0.36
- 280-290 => 0.35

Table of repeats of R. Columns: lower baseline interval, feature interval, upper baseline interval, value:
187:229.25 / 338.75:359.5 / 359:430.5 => -0.130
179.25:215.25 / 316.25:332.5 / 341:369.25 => -0.079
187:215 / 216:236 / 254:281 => -0.016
